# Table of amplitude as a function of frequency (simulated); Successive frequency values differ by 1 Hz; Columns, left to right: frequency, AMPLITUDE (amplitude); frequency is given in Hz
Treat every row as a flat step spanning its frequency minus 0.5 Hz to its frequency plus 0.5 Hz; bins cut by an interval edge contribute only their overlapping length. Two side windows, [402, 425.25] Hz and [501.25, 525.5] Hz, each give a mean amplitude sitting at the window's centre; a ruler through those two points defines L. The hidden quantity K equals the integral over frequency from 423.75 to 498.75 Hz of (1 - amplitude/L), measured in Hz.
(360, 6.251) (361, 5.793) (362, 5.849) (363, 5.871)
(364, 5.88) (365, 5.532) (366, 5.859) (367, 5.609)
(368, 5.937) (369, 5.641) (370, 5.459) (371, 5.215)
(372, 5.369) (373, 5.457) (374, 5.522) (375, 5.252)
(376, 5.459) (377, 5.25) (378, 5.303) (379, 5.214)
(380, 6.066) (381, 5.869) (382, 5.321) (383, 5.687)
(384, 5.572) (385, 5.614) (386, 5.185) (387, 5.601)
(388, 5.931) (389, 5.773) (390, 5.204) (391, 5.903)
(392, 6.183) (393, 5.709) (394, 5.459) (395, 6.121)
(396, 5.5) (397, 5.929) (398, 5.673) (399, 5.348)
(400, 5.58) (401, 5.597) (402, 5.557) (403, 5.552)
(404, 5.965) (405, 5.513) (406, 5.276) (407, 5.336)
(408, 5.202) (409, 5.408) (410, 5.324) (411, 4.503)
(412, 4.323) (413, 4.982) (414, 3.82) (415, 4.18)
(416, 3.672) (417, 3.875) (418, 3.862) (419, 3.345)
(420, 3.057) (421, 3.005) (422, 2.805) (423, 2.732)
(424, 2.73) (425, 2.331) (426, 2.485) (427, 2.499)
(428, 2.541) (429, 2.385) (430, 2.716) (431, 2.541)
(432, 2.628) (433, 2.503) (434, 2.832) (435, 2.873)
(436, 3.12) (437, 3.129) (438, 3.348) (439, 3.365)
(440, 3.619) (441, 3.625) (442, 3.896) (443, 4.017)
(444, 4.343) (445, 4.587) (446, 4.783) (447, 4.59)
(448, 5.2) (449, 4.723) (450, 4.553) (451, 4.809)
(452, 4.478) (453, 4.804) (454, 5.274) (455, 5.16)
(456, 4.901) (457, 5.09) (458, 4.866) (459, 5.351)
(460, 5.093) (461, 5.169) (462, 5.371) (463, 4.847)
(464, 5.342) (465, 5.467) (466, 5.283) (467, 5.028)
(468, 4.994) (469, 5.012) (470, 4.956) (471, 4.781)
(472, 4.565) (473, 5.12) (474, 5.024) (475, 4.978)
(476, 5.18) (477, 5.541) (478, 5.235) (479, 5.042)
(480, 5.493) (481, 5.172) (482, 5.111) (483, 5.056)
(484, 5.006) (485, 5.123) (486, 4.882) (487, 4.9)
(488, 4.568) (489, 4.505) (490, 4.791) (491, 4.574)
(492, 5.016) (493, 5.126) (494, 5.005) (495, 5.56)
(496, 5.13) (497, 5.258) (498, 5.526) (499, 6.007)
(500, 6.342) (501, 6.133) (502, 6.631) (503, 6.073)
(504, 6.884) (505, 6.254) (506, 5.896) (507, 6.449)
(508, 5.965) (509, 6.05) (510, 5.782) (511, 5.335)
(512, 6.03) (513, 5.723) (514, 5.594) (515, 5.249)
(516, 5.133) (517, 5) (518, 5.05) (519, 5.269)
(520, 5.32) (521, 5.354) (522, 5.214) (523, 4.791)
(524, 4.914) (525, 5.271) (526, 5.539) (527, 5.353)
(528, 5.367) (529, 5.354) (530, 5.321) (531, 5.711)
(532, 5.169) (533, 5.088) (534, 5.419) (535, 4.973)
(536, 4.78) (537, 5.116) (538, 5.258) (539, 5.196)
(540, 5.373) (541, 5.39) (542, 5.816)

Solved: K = 7.3 Hz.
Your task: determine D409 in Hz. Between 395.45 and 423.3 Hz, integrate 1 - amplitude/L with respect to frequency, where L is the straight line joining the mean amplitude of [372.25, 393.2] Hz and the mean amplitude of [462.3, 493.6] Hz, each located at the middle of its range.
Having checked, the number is 3.8 Hz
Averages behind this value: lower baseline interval 5.57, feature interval 4.69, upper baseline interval 5.03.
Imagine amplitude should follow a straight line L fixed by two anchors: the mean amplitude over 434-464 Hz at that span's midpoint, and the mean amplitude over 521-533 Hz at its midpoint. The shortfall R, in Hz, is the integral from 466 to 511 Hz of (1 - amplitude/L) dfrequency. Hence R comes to -4.6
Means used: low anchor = 4.44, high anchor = 5.27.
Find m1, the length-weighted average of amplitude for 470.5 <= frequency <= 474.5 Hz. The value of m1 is 4.87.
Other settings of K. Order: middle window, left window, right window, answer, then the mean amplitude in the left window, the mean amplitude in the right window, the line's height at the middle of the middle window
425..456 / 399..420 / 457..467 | 8.2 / 4.81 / 5.18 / 5.03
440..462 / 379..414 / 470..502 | 2.4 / 5.49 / 5.17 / 5.3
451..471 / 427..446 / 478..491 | -4.6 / 3.25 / 4.97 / 4.12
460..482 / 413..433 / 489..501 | -2.8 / 3.05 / 5.3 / 4.55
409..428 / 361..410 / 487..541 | 6.8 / 5.59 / 5.42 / 5.55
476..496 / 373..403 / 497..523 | 2.3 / 5.6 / 5.74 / 5.71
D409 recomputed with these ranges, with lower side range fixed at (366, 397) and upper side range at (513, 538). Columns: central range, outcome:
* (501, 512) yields -1.8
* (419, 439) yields 9.8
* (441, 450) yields 1.6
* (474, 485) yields 0.4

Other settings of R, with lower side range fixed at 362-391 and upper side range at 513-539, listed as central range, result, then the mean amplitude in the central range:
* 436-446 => 3.0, 3.79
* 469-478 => 0.5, 5.03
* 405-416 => 1.4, 4.81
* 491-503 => -0.7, 5.59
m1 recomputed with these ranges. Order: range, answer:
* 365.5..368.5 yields 5.8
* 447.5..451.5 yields 4.82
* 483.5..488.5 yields 4.9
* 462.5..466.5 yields 5.23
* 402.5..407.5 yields 5.53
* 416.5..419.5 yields 3.69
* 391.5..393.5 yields 5.95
